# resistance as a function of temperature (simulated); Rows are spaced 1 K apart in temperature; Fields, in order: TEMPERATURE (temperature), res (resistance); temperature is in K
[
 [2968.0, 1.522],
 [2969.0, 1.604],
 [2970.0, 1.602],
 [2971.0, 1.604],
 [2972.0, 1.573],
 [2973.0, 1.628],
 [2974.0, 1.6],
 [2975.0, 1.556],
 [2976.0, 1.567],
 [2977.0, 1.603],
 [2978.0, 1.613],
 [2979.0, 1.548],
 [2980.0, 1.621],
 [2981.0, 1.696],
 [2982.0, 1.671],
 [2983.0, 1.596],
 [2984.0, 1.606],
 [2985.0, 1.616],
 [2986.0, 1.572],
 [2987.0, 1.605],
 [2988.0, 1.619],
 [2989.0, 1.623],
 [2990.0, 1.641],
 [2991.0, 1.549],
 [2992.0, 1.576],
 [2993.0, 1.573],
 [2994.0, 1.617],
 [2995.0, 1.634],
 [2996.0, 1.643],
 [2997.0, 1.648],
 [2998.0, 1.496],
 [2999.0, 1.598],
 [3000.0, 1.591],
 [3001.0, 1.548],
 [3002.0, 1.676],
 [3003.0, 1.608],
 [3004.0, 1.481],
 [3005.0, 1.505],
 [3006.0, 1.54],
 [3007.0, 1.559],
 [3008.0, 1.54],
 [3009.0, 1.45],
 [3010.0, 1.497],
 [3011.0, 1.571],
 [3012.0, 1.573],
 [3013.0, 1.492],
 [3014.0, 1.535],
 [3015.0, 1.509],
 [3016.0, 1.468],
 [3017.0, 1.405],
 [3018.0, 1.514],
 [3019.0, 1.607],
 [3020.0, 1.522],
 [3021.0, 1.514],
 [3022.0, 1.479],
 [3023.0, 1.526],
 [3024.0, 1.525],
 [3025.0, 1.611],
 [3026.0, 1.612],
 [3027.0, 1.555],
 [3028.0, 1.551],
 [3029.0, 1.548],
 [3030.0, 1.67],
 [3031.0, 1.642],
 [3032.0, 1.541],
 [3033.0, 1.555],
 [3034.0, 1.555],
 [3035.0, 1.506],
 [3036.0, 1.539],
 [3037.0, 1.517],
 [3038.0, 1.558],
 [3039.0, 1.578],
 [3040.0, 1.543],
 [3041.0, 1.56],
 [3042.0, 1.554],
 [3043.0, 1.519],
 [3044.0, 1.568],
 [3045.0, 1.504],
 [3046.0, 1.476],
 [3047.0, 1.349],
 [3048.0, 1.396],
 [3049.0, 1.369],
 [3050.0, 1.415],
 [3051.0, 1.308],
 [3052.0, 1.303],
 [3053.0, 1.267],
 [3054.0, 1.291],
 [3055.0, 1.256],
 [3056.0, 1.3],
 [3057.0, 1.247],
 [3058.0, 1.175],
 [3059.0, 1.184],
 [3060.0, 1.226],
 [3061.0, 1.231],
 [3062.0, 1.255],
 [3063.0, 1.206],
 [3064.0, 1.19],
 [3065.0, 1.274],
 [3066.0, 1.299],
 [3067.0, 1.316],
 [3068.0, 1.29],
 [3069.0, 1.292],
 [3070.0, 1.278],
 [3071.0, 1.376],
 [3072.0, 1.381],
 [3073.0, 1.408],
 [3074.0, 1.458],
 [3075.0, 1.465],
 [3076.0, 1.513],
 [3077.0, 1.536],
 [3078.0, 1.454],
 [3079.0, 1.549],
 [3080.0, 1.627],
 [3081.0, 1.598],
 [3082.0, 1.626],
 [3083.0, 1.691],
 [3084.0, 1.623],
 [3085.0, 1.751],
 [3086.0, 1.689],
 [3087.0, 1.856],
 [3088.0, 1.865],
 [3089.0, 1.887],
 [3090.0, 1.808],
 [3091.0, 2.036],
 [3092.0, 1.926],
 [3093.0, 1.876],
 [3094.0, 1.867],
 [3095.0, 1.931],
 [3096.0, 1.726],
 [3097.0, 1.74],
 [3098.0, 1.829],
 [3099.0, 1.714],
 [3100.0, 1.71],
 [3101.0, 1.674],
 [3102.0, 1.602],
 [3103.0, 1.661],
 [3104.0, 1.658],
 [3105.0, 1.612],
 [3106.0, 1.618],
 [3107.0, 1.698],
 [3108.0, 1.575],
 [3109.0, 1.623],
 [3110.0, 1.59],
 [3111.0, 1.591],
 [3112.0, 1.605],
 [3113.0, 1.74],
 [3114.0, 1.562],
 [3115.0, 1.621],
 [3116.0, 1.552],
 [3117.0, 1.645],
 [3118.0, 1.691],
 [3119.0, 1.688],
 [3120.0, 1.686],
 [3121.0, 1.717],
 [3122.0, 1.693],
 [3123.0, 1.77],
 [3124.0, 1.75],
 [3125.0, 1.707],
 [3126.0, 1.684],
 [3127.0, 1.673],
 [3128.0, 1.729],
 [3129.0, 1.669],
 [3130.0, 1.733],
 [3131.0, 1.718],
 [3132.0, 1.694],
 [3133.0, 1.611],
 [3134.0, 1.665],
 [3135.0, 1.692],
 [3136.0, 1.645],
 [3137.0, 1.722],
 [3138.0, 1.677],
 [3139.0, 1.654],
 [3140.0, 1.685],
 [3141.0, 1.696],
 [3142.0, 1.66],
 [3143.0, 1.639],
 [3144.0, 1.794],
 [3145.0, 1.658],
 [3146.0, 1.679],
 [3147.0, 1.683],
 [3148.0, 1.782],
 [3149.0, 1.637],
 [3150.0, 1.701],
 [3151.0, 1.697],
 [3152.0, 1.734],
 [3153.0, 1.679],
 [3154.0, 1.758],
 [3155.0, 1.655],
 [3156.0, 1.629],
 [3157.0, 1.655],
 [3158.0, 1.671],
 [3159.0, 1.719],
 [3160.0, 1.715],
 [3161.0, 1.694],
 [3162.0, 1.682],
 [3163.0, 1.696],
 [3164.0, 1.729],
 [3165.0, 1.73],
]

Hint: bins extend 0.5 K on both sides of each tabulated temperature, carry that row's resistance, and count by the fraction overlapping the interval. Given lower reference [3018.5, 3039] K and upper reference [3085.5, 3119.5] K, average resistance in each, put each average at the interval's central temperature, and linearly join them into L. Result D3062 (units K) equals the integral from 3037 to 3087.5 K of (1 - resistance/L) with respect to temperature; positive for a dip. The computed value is 6.4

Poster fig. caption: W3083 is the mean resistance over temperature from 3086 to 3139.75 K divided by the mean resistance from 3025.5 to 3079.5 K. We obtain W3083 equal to 1.21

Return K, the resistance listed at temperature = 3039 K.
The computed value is 1.578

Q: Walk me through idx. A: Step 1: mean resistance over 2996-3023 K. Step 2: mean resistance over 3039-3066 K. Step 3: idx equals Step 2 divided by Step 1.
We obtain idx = 0.9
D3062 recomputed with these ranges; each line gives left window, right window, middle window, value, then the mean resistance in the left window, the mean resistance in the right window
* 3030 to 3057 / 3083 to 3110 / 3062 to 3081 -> 2.7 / 1.46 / 1.75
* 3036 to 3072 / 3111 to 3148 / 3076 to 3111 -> -4.2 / 1.36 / 1.68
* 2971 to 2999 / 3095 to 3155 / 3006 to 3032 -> 1.3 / 1.6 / 1.68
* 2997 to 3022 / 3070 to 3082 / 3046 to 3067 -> 3.0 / 1.53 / 1.48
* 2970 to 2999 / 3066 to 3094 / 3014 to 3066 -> 5.1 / 1.6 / 1.6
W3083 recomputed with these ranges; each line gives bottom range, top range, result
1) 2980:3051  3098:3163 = 1.08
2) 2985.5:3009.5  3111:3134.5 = 1.06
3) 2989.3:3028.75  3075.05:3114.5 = 1.09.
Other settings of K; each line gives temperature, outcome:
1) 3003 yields 1.608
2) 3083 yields 1.691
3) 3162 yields 1.682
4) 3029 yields 1.548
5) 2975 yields 1.556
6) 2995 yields 1.634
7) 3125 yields 1.707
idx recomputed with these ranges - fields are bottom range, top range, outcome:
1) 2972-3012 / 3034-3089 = 0.91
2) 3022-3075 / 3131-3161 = 1.19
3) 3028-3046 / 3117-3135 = 1.09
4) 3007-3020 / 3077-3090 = 1.11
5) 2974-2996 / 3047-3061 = 0.80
